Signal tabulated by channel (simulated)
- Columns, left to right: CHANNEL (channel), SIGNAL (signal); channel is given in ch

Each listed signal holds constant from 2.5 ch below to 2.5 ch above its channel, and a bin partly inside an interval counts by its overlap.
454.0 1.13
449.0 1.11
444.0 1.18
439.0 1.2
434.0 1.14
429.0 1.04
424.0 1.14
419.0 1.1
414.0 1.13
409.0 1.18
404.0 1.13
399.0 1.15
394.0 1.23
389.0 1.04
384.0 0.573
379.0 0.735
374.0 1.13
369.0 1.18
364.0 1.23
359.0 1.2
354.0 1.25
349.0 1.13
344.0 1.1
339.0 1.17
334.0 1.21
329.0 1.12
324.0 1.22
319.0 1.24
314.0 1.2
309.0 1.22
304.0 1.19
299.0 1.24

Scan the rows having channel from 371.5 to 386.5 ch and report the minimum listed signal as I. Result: 0.573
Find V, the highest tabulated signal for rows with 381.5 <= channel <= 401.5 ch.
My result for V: 1.23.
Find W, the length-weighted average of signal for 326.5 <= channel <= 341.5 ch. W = 1.17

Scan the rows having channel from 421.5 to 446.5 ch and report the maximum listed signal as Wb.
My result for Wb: 1.2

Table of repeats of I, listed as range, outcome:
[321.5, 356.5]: 1.1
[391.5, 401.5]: 1.15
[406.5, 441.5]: 1.04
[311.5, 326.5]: 1.2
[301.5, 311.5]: 1.19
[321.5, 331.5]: 1.12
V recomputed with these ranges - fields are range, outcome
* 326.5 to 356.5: 1.25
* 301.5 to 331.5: 1.24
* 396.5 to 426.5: 1.18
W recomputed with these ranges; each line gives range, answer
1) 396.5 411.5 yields 1.15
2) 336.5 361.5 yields 1.17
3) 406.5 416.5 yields 1.15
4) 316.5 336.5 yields 1.2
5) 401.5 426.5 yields 1.14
